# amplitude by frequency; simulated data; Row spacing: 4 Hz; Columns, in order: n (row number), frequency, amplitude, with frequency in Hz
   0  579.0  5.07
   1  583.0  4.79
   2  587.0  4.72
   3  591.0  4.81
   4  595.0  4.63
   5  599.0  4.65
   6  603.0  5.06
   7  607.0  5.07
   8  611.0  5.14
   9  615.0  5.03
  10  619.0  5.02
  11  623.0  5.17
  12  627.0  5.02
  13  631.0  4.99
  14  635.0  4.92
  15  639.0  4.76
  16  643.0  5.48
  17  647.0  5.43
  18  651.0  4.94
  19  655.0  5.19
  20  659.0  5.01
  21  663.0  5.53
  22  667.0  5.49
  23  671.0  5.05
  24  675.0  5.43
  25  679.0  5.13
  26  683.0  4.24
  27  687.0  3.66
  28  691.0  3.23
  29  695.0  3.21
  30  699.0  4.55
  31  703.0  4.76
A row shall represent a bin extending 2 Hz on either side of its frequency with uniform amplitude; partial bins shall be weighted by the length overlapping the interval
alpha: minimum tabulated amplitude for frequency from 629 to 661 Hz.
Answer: 4.76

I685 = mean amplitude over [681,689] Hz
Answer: 3.95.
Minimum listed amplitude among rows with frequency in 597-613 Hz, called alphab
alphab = 4.65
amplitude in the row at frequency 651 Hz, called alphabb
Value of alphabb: 4.94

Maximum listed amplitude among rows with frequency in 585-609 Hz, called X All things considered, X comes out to 5.07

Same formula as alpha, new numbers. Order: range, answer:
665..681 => 5.05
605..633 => 4.99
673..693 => 3.23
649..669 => 4.94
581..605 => 4.63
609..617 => 5.03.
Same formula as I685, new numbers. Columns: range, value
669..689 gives 4.7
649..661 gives 5.05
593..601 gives 4.64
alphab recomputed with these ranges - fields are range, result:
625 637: 4.92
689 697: 3.21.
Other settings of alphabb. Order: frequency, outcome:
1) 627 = 5.02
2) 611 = 5.14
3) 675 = 5.43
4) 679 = 5.13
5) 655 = 5.19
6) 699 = 4.55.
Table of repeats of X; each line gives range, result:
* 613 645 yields 5.48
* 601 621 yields 5.14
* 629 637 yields 4.99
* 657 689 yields 5.53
